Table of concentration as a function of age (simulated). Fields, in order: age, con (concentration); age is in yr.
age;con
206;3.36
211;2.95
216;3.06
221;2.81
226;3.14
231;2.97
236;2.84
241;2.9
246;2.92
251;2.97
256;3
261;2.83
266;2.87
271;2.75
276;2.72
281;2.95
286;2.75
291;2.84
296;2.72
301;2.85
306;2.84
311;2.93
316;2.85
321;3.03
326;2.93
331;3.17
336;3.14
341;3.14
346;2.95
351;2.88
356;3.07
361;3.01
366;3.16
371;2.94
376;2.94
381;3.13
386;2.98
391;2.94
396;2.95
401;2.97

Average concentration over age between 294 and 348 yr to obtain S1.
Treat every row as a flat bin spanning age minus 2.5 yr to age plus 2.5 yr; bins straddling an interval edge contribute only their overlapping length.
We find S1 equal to 2.96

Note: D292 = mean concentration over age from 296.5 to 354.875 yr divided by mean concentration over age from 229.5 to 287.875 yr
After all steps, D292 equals 1.03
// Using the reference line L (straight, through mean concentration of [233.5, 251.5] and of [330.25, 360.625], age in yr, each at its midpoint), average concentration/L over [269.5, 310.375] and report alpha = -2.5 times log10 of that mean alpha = 0.06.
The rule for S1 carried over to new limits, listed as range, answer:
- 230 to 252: 2.91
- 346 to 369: 3.02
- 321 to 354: 3.04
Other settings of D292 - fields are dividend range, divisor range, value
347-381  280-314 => 1.06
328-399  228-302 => 1.06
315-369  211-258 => 1.03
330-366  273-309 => 1.09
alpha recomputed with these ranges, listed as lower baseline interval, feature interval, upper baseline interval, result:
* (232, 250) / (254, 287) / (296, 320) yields 0.02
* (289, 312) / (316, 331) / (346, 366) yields -0.03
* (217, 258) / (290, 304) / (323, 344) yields 0.09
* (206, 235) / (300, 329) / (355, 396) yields 0.04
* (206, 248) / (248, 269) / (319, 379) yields 0.03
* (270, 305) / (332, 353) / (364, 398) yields -0.04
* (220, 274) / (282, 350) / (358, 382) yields 0.02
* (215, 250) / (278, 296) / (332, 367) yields 0.06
